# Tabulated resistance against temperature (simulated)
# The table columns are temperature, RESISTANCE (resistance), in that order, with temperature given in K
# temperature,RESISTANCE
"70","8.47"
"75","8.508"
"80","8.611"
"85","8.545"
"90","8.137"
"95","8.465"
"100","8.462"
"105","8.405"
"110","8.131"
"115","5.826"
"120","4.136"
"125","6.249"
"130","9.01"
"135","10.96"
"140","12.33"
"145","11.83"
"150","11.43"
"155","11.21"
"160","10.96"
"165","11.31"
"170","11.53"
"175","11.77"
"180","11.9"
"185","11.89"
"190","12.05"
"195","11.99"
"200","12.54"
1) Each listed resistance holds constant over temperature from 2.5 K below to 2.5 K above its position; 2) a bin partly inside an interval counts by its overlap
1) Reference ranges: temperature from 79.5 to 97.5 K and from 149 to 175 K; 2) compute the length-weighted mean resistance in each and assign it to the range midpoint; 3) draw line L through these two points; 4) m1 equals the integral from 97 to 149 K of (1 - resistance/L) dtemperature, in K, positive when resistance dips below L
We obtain 6.5 K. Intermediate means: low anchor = 8.42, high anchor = 11.3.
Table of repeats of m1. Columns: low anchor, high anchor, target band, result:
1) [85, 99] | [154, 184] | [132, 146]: -1.8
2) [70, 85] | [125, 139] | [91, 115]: 2.5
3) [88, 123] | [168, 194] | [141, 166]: -3.0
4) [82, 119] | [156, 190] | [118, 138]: 3.3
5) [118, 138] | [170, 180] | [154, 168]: -0.8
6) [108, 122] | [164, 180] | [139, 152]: -4.1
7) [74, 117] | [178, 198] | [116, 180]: 1.3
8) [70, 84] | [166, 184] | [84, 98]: 1.0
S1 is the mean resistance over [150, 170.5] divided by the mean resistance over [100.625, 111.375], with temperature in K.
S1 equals 1.35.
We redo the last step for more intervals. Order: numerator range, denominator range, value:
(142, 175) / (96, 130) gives 1.61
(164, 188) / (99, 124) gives 1.71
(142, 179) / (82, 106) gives 1.36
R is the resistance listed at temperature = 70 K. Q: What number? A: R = 8.47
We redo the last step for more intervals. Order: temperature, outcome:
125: 6.249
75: 8.508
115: 5.826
